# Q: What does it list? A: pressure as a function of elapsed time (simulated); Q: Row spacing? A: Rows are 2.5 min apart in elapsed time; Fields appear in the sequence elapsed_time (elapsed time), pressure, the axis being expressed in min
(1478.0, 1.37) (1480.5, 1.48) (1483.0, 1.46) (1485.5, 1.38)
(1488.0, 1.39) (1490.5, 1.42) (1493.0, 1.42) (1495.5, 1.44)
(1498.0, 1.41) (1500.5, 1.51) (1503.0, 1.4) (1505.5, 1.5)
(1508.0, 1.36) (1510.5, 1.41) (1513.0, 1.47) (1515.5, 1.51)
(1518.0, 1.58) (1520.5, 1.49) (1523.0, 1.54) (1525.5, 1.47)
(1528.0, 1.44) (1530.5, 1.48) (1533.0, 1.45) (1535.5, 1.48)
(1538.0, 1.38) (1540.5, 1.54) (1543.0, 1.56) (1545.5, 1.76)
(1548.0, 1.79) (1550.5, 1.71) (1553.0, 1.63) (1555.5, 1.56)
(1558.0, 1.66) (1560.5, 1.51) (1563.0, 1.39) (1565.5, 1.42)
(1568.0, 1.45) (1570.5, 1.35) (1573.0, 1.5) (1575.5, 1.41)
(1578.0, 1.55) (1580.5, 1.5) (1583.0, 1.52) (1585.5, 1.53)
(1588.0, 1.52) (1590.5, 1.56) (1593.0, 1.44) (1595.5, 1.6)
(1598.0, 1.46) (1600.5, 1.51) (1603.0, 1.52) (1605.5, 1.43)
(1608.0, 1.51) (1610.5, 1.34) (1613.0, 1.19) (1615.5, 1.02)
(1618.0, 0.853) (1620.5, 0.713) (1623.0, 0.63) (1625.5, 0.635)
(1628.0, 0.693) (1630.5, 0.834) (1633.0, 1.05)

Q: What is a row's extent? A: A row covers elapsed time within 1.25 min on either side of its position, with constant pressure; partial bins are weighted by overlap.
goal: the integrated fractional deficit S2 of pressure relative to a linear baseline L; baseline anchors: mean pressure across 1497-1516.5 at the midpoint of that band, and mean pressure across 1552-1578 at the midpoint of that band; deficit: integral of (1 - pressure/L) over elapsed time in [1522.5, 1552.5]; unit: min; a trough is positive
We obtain -1.69 min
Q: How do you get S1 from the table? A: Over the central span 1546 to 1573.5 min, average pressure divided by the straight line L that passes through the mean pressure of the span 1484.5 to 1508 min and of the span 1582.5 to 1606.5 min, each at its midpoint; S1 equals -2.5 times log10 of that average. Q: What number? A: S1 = -0.05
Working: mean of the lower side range 1.43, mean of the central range 1.55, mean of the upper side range 1.51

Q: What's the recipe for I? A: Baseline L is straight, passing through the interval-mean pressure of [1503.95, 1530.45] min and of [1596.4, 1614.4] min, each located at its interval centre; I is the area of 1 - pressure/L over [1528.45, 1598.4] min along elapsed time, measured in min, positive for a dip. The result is -3.7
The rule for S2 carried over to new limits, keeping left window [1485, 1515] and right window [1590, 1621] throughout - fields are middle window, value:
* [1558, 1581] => -1.7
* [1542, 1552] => -2.3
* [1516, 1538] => -1.3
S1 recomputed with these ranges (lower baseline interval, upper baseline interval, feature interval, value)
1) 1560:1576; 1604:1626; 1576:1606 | -0.21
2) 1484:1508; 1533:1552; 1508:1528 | 0.02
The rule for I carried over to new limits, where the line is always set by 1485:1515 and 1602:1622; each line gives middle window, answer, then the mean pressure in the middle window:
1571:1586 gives -2.8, 1.49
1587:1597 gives -2.4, 1.53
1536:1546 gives -1.5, 1.54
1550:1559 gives -2.2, 1.63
